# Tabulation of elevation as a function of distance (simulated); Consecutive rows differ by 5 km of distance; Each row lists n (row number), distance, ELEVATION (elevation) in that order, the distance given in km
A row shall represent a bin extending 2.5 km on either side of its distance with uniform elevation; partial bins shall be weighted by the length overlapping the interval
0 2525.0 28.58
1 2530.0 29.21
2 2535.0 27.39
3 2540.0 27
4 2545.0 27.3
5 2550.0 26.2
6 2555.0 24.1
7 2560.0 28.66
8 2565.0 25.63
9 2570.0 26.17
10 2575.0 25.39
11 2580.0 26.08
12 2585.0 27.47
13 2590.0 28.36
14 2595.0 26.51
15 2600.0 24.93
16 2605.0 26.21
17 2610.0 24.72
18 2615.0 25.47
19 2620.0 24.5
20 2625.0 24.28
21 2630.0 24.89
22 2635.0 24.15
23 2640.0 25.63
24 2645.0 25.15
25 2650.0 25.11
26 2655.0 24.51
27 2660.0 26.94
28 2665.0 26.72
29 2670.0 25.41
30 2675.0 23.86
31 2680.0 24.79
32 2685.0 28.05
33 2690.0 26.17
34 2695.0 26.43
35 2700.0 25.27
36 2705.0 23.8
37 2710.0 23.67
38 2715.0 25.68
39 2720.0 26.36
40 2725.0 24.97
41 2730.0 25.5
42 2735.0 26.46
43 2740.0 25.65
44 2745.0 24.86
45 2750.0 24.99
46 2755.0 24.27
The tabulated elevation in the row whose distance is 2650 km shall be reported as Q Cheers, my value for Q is 25.11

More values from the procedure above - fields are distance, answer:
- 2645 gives 25.15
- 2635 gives 24.15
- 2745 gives 24.86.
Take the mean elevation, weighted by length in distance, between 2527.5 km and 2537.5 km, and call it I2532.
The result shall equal 28.3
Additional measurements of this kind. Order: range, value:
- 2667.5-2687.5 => 25.5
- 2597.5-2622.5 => 25.2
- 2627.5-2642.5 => 24.9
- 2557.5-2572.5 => 26.8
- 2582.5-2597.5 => 27.4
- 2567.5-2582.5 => 25.9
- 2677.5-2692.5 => 26.3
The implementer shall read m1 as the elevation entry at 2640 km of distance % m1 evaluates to 25.63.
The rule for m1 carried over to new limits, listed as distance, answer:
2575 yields 25.39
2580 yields 26.08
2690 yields 26.17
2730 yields 25.5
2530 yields 29.21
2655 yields 24.51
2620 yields 24.5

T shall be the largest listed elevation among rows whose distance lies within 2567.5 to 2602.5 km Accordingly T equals 28.36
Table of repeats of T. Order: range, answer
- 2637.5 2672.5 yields 26.94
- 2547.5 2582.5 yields 28.66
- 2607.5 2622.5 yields 25.47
